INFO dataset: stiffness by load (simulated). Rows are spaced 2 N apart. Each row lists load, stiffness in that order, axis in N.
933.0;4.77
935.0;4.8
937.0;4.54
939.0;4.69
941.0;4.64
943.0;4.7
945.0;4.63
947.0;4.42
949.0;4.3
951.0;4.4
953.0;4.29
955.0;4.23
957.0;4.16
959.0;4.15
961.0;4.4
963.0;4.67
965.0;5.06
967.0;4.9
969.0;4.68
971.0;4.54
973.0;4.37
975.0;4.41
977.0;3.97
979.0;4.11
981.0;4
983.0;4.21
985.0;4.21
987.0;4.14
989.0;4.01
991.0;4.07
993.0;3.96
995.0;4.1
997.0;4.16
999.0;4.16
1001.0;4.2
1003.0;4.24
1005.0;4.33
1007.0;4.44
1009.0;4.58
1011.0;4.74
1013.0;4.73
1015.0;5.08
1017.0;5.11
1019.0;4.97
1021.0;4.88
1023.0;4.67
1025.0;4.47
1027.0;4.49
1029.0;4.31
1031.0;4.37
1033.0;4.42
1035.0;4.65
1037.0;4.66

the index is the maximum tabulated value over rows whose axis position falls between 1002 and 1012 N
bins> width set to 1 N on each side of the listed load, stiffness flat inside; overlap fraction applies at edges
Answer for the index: 4.74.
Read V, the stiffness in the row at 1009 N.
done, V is 4.58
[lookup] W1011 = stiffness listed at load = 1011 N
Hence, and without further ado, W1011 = 4.74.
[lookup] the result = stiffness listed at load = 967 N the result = 4.9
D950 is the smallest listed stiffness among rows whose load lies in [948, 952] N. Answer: 4.3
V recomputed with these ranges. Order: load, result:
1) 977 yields 3.97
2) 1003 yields 4.24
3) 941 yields 4.64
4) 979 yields 4.11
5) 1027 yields 4.49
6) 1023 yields 4.67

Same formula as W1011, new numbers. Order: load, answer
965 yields 5.06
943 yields 4.7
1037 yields 4.66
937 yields 4.54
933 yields 4.77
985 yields 4.21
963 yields 4.67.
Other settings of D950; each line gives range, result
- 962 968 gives 4.67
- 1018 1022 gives 4.88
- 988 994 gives 3.96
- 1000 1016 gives 4.2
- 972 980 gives 3.97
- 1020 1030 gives 4.31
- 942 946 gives 4.63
